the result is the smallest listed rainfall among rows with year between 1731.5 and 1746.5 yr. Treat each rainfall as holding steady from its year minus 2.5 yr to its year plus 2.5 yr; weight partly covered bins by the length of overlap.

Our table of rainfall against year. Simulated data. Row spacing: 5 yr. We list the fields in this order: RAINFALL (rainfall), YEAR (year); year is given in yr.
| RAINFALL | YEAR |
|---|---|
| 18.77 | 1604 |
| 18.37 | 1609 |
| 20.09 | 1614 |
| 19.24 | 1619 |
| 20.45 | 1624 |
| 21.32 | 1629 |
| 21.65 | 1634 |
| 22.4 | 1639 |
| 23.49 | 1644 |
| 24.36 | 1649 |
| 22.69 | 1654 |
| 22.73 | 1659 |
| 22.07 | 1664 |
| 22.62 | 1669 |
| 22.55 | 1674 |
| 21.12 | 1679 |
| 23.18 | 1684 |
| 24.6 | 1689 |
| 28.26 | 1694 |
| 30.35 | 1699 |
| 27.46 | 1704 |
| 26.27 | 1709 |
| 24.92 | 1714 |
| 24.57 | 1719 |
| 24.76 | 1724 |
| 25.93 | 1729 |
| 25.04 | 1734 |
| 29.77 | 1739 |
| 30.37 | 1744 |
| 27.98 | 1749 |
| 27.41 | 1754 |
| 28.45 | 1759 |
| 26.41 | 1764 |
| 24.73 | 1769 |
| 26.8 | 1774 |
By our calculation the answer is 25.04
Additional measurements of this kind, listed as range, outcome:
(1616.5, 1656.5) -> 19.24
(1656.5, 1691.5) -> 21.12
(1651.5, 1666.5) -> 22.07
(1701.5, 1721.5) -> 24.57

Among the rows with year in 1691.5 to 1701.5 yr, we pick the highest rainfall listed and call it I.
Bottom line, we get 30.35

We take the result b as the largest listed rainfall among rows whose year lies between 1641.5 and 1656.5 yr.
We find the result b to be 24.36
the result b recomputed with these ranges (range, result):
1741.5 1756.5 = 30.37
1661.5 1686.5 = 23.18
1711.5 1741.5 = 29.77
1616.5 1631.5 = 21.32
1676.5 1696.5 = 28.26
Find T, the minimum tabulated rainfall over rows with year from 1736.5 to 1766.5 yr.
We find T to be 26.41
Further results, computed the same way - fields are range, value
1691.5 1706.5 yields 27.46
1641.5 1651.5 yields 23.49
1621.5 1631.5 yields 20.45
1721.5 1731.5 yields 24.76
